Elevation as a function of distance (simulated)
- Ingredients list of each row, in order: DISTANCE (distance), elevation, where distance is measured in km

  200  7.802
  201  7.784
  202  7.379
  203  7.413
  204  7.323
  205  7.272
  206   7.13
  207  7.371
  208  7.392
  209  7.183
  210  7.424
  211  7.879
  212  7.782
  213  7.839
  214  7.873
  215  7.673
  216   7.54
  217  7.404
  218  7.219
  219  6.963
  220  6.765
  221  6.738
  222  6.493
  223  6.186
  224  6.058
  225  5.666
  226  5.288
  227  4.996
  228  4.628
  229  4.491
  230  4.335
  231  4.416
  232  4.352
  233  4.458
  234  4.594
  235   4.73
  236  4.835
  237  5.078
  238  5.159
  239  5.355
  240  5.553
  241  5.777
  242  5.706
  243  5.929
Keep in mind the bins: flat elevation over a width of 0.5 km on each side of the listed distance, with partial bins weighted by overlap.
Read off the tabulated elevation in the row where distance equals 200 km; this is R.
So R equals 7.802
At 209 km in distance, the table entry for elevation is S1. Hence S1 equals 7.183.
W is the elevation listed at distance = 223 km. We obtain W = 6.186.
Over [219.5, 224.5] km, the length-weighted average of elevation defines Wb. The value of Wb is 6.45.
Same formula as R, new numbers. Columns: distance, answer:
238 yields 5.159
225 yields 5.666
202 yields 7.379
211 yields 7.879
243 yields 5.929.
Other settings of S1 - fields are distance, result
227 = 4.996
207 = 7.371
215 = 7.673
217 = 7.404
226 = 5.288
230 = 4.335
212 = 7.782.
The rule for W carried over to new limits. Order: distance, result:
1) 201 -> 7.784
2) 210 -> 7.424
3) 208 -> 7.392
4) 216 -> 7.54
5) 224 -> 6.058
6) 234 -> 4.594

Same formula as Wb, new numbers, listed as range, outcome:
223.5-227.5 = 5.5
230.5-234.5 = 4.46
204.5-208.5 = 7.29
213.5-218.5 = 7.54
